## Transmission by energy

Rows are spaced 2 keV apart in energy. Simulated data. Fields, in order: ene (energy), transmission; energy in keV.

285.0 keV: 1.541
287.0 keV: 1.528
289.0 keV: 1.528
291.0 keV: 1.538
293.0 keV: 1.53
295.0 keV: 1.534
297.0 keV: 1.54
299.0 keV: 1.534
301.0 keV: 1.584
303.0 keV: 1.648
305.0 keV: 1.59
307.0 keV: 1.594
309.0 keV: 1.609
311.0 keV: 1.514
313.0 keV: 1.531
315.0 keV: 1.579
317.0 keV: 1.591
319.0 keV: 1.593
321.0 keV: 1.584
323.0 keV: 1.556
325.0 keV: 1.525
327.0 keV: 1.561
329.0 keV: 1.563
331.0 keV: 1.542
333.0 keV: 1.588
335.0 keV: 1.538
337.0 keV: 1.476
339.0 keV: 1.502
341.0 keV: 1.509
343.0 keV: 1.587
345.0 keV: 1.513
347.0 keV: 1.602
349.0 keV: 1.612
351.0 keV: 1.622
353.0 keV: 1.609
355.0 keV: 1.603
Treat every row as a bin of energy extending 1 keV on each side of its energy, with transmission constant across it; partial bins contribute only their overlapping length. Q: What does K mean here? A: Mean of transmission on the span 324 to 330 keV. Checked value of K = 1.55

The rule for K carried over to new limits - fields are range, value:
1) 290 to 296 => 1.53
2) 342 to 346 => 1.55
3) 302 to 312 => 1.59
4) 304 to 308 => 1.59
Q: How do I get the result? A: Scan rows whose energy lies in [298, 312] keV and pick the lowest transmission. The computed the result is 1.514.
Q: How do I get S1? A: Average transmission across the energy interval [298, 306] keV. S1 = 1.59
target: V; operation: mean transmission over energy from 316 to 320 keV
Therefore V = 1.59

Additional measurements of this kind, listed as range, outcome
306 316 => 1.57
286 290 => 1.53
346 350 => 1.61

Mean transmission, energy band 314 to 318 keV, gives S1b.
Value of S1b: 1.58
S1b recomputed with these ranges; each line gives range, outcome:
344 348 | 1.56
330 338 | 1.54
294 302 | 1.55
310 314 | 1.52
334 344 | 1.52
